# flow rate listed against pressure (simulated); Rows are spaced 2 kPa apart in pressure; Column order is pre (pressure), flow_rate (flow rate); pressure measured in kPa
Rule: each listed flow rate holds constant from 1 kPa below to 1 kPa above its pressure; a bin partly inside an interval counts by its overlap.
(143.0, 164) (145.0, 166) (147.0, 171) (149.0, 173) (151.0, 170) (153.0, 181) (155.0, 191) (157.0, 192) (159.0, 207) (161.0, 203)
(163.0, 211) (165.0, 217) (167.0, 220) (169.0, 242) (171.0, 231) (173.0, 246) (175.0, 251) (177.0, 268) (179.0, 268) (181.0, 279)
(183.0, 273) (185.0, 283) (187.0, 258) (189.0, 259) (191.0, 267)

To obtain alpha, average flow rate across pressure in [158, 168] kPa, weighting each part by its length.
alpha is 212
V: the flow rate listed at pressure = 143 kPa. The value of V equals 164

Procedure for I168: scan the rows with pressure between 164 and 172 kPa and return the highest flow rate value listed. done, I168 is 242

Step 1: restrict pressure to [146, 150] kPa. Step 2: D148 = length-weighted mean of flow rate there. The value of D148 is 172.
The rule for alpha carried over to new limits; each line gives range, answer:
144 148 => 168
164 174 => 231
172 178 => 255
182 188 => 271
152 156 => 186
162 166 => 214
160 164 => 207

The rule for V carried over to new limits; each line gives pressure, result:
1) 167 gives 220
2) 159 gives 207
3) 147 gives 171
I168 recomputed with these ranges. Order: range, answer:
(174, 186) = 283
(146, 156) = 191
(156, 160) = 207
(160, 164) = 211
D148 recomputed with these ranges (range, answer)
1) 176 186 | 274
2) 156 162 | 201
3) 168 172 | 236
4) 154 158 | 192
